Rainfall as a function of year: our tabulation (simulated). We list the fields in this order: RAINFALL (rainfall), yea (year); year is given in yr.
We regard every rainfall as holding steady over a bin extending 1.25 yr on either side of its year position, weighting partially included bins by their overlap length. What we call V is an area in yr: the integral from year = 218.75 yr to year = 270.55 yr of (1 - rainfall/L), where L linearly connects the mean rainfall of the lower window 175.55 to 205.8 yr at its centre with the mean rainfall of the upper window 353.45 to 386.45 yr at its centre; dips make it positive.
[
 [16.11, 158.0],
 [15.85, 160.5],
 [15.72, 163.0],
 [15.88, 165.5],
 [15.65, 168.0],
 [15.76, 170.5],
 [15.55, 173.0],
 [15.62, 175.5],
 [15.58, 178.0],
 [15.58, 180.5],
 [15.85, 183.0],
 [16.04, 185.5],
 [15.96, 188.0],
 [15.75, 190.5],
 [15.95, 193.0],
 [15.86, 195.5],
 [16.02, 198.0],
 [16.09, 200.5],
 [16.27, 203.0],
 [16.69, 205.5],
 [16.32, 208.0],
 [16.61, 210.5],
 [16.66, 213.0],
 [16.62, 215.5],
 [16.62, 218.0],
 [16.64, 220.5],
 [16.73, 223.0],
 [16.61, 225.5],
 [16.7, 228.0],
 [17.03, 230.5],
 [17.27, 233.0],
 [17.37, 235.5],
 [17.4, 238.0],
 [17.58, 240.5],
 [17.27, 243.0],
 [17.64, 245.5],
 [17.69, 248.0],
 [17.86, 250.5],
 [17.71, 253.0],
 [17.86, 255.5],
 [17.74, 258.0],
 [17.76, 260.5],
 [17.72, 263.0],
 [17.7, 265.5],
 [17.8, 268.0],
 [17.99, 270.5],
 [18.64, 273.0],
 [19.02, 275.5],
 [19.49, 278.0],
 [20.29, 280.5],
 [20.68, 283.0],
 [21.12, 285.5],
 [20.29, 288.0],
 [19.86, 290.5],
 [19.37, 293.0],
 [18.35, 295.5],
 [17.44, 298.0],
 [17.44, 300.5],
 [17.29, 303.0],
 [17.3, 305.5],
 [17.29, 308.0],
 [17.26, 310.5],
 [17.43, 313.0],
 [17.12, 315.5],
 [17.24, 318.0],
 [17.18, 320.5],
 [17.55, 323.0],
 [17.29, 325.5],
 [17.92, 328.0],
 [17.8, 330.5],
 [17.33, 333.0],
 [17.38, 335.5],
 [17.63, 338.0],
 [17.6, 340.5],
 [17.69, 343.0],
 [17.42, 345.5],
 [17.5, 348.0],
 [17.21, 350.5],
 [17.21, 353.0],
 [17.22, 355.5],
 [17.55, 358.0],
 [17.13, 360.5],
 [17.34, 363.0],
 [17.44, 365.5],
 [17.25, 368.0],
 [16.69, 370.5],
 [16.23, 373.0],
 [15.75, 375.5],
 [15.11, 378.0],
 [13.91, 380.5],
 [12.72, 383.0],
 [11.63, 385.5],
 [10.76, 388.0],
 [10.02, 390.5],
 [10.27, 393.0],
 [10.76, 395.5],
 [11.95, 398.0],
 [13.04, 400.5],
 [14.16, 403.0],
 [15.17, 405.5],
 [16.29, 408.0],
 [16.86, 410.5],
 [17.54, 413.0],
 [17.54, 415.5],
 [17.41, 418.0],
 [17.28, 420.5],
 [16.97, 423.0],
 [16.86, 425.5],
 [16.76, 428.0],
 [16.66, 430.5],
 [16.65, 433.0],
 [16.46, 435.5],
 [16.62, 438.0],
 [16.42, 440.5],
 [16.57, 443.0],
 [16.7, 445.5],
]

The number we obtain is -4.8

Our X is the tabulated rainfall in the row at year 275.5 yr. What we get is 19.02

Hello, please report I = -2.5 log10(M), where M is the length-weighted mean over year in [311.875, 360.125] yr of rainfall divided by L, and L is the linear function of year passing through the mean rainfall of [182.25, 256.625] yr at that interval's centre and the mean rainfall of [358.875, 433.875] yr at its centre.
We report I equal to -0.11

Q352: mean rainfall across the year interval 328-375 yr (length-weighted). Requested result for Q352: 17.3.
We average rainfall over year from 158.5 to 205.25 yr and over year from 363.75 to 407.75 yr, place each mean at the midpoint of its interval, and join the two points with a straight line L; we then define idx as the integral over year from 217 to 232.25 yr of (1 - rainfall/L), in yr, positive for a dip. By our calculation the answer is -1.3 yr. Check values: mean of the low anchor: 15.9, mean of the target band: 16.7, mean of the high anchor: 13.8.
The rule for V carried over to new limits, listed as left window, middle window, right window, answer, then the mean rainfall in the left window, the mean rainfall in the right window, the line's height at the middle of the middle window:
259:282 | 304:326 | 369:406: -1.1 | 18.5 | 13.2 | 16.5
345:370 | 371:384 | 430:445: 1.7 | 17.3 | 16.6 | 17.1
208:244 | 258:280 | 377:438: -2.6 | 16.9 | 14.7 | 16.4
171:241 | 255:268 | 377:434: -1.5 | 16.4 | 14.6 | 15.9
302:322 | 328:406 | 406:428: 7.8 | 17.3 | 17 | 17.1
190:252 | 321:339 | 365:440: -2.0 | 16.8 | 15.1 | 15.8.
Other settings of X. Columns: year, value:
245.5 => 17.64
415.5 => 17.54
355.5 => 17.22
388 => 10.76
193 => 15.95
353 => 17.21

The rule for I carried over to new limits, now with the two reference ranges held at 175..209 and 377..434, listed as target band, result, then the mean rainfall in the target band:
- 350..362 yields -0.16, 17.3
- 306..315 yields -0.14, 17.3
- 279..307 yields -0.23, 19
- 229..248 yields -0.11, 17.4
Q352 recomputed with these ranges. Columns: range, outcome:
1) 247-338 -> 18.1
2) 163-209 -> 15.9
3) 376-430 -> 14.5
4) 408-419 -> 17.2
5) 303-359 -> 17.4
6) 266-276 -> 18.3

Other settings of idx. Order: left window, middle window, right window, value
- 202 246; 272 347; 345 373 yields -4.8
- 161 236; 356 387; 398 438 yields 1.0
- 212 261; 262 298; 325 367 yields -3.7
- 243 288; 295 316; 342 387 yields 0.2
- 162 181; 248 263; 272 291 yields 0.9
